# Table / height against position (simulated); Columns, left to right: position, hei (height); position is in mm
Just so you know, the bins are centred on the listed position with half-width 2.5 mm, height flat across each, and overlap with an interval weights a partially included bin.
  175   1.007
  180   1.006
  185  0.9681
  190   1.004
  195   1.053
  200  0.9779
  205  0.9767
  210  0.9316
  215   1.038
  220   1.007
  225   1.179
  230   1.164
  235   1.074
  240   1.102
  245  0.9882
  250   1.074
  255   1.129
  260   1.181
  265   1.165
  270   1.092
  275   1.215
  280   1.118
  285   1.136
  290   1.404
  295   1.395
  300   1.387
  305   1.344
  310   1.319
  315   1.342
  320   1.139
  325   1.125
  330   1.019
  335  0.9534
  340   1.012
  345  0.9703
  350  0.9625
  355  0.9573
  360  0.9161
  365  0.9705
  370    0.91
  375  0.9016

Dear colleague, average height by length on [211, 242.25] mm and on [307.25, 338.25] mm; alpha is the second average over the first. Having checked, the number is 1.06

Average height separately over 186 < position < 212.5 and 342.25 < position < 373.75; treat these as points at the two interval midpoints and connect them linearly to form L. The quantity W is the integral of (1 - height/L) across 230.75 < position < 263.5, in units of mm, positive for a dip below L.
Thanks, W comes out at -4.1 mm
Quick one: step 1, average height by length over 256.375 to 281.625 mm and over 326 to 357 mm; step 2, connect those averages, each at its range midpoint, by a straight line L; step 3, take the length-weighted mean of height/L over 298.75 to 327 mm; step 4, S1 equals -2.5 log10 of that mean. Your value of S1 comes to -0.21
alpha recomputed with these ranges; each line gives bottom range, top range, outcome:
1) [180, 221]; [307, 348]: 1.12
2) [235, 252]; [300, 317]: 1.27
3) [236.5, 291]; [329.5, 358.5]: 0.86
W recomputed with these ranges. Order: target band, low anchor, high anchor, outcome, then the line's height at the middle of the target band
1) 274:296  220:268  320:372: -3.8 mm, 1.06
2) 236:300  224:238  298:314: 3.5 mm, 1.24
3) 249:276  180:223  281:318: 1.3 mm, 1.2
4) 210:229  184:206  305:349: -0.8 mm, 1.02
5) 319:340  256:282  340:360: -0.7 mm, 1.01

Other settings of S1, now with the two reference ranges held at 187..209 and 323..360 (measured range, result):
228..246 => -0.10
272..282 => -0.17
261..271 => -0.15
